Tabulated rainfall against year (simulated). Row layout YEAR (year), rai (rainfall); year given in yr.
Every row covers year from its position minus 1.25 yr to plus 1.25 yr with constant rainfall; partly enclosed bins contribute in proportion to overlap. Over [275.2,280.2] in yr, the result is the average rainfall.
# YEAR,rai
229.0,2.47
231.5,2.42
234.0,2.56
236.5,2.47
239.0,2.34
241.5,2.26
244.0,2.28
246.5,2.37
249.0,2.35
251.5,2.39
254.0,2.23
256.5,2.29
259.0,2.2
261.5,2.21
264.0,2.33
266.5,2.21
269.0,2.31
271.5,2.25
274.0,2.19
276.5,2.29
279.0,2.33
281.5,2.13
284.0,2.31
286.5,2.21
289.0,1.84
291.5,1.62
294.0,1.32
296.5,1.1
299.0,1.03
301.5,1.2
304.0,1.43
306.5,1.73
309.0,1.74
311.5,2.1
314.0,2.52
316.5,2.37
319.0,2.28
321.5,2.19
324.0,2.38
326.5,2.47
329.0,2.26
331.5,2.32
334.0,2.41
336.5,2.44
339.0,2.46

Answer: 2.31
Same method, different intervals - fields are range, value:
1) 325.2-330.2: 2.37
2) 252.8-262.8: 2.23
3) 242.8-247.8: 2.33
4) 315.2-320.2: 2.33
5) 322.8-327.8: 2.42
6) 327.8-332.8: 2.29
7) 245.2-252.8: 2.37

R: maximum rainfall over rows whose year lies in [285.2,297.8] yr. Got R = 2.21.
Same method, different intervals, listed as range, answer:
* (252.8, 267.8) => 2.33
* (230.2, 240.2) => 2.56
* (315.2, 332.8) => 2.47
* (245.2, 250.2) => 2.37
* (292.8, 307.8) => 1.73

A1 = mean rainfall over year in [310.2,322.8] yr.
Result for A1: 2.29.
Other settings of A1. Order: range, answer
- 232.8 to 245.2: 2.38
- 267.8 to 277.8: 2.26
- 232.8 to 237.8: 2.51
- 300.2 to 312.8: 1.64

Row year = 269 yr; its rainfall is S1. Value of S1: 2.31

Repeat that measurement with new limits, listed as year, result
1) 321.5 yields 2.19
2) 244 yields 2.28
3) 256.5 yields 2.29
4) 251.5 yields 2.39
